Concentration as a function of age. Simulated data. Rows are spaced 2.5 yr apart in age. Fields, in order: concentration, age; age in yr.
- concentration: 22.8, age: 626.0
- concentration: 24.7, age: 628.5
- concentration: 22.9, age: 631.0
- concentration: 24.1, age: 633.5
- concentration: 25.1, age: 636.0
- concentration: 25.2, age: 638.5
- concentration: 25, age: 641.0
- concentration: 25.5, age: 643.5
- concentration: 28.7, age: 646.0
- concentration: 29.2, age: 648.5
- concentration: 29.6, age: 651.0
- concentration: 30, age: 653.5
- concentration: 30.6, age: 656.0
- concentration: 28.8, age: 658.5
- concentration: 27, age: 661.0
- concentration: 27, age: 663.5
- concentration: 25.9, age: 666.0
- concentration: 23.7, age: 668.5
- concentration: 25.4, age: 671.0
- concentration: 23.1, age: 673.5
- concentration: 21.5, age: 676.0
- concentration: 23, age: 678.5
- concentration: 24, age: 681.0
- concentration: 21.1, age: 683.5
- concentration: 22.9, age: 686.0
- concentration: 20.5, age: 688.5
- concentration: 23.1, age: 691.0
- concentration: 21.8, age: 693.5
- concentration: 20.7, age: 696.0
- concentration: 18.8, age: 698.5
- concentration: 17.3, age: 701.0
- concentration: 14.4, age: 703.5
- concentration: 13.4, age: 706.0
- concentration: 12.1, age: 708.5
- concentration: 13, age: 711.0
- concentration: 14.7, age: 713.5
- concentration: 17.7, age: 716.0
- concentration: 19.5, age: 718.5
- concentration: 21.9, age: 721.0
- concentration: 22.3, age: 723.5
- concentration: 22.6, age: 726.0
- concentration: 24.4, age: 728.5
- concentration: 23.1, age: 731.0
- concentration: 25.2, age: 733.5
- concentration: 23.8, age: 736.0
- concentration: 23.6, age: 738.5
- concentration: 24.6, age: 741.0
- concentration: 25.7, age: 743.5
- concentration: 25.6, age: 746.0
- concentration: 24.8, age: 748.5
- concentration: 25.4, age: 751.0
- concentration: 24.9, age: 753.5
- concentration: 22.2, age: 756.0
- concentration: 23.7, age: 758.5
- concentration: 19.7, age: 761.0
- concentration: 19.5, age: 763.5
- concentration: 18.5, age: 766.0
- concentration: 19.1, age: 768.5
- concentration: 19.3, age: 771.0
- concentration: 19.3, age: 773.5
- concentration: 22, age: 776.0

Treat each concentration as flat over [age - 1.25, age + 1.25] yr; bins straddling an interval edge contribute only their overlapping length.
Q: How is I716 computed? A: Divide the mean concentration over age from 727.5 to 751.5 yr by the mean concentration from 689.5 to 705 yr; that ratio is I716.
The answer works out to 1.28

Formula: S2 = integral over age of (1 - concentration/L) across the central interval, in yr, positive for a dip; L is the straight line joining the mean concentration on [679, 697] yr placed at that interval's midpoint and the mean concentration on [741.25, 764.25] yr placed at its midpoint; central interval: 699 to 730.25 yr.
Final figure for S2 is 6.7 yr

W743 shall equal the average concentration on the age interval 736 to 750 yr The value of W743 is 24.8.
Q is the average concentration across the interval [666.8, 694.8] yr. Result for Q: 22.8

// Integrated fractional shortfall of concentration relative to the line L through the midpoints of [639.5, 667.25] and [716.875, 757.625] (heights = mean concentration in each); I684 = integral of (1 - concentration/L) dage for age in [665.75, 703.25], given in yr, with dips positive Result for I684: 6.39 yr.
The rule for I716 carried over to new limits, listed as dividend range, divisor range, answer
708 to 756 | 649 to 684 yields 0.85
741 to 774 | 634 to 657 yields 0.81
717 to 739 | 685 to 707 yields 1.19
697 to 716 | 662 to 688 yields 0.64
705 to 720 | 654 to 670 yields 0.56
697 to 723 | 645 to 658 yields 0.56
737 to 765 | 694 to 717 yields 1.48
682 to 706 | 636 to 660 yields 0.71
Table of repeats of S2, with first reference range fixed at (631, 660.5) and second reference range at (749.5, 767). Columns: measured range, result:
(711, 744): 2.3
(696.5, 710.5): 5.3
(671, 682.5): 1.2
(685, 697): 1.6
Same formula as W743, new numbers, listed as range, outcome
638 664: 28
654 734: 21.6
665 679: 23.8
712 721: 17.8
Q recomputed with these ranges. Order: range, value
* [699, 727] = 17.2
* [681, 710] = 18.9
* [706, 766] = 21.5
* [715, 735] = 22.2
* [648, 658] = 29.8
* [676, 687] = 22.6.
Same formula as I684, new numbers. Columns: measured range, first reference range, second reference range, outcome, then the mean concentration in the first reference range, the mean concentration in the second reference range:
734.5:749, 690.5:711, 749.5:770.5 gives -3.19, 17.2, 21.6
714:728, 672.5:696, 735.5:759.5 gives 1.71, 22.2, 24.5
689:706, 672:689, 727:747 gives 2.99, 22.4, 24.5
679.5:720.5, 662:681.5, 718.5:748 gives 9.37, 24.2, 23.7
